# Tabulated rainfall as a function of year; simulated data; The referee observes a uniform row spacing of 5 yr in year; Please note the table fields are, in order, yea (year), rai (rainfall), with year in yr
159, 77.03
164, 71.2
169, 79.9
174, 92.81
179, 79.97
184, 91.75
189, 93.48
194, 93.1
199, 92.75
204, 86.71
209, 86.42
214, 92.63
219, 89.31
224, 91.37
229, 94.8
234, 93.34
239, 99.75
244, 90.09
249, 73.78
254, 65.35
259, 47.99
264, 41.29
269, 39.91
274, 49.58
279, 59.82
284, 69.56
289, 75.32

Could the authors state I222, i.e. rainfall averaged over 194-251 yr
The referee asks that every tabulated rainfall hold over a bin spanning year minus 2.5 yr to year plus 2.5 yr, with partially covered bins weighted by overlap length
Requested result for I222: 90.4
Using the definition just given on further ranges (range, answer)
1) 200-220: 89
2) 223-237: 93.6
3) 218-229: 91.5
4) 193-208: 90.2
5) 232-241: 96.5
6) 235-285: 64.4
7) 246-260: 64.9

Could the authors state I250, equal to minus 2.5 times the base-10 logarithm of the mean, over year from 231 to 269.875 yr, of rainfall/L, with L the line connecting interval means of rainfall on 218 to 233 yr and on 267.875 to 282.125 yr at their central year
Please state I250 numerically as 0.045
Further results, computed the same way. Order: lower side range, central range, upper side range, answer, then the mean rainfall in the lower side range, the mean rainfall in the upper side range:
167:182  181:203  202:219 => -0.07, 84.6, 88.7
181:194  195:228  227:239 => 0.04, 92.2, 95.2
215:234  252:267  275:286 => 0.41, 92.1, 62.4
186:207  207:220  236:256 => -0.01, 91.4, 82.9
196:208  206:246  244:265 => -0.20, 89.5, 62.2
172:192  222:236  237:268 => -0.24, 89.5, 67.8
